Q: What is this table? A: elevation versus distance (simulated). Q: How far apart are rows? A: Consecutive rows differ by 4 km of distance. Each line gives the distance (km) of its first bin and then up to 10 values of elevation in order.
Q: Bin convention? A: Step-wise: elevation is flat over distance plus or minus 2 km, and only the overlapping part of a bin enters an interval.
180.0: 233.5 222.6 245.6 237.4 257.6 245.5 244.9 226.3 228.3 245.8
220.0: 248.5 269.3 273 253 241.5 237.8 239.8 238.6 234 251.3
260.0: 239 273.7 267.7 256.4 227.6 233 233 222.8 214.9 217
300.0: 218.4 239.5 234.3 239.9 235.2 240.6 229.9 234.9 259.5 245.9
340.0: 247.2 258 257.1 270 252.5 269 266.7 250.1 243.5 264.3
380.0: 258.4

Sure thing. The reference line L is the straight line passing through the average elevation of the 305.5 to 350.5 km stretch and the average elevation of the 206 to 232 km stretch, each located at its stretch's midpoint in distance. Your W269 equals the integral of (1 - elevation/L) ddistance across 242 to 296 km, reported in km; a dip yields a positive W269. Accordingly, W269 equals 1.5 km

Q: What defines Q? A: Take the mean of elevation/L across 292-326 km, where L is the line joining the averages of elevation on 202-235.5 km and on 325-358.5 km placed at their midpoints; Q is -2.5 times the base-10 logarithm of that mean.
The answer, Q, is 0.09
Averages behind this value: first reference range 248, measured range 231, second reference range 253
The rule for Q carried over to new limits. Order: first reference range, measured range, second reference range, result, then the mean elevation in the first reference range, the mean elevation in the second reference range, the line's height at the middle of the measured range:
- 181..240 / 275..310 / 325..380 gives 0.11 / 245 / 255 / 251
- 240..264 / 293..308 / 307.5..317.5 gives 0.06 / 243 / 237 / 238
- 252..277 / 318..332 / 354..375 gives 0.07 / 252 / 257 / 255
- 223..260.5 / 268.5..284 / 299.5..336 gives 0.01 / 248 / 238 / 243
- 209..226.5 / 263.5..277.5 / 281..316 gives -0.09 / 247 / 228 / 235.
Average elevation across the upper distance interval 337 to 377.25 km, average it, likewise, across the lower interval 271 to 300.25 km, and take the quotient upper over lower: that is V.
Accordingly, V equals 1.1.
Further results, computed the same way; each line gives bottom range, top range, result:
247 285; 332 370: 1.05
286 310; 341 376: 1.15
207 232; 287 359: 0.96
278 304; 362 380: 1.14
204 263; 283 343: 0.96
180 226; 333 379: 1.06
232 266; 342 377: 1.06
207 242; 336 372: 1.04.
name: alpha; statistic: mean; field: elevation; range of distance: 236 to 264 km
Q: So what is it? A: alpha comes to 243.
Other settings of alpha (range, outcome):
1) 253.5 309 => 238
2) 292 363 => 244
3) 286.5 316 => 227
